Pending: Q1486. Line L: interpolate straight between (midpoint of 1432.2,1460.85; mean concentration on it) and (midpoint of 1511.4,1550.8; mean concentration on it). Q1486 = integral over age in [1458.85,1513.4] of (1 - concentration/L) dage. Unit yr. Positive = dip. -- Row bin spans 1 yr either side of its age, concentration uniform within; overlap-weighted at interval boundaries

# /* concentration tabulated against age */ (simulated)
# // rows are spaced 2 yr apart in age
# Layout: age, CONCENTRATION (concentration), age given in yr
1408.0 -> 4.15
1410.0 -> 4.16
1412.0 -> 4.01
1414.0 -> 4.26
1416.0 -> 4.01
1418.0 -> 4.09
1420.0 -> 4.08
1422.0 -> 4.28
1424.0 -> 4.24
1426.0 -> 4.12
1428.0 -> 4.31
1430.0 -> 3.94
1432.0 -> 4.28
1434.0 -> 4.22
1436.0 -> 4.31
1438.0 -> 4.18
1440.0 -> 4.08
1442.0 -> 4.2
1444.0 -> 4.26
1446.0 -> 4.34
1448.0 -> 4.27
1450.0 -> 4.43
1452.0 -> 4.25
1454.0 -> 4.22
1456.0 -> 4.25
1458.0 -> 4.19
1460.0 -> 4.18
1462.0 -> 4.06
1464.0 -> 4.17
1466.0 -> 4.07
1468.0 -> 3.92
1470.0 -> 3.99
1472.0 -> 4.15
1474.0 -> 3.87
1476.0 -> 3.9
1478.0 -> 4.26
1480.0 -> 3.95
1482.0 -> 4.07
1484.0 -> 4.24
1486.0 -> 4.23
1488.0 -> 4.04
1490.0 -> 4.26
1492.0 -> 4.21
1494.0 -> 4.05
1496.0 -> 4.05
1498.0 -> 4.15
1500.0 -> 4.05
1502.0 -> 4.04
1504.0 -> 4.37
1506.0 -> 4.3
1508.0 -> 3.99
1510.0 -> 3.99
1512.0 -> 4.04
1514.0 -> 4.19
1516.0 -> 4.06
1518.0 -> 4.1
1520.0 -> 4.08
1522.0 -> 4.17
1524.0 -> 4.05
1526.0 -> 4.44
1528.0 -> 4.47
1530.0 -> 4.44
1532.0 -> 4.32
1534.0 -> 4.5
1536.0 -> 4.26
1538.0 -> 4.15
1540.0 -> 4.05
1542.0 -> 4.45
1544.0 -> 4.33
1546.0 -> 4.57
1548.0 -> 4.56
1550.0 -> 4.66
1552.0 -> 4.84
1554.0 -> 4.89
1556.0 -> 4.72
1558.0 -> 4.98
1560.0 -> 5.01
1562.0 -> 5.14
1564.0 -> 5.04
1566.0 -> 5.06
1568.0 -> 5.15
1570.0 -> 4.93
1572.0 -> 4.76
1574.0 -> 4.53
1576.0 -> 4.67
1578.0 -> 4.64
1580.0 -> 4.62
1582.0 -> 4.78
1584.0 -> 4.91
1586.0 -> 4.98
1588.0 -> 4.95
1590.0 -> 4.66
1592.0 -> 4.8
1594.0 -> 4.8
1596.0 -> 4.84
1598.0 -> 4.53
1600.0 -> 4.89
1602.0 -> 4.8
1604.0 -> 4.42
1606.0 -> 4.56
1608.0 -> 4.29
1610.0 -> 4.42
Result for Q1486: 2.2 yr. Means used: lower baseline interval 4.24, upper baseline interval 4.3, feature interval 4.1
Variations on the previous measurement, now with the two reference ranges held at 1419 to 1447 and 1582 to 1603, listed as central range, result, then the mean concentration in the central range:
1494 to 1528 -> 2.76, 4.14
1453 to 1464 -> 0.31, 4.18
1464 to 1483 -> 1.44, 4.03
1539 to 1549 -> 0.51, 4.39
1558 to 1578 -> -0.81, 4.91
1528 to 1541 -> 0.82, 4.3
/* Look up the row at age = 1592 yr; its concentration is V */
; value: 4.8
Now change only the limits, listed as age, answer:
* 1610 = 4.42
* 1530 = 4.44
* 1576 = 4.67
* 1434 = 4.22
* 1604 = 4.42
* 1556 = 4.72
